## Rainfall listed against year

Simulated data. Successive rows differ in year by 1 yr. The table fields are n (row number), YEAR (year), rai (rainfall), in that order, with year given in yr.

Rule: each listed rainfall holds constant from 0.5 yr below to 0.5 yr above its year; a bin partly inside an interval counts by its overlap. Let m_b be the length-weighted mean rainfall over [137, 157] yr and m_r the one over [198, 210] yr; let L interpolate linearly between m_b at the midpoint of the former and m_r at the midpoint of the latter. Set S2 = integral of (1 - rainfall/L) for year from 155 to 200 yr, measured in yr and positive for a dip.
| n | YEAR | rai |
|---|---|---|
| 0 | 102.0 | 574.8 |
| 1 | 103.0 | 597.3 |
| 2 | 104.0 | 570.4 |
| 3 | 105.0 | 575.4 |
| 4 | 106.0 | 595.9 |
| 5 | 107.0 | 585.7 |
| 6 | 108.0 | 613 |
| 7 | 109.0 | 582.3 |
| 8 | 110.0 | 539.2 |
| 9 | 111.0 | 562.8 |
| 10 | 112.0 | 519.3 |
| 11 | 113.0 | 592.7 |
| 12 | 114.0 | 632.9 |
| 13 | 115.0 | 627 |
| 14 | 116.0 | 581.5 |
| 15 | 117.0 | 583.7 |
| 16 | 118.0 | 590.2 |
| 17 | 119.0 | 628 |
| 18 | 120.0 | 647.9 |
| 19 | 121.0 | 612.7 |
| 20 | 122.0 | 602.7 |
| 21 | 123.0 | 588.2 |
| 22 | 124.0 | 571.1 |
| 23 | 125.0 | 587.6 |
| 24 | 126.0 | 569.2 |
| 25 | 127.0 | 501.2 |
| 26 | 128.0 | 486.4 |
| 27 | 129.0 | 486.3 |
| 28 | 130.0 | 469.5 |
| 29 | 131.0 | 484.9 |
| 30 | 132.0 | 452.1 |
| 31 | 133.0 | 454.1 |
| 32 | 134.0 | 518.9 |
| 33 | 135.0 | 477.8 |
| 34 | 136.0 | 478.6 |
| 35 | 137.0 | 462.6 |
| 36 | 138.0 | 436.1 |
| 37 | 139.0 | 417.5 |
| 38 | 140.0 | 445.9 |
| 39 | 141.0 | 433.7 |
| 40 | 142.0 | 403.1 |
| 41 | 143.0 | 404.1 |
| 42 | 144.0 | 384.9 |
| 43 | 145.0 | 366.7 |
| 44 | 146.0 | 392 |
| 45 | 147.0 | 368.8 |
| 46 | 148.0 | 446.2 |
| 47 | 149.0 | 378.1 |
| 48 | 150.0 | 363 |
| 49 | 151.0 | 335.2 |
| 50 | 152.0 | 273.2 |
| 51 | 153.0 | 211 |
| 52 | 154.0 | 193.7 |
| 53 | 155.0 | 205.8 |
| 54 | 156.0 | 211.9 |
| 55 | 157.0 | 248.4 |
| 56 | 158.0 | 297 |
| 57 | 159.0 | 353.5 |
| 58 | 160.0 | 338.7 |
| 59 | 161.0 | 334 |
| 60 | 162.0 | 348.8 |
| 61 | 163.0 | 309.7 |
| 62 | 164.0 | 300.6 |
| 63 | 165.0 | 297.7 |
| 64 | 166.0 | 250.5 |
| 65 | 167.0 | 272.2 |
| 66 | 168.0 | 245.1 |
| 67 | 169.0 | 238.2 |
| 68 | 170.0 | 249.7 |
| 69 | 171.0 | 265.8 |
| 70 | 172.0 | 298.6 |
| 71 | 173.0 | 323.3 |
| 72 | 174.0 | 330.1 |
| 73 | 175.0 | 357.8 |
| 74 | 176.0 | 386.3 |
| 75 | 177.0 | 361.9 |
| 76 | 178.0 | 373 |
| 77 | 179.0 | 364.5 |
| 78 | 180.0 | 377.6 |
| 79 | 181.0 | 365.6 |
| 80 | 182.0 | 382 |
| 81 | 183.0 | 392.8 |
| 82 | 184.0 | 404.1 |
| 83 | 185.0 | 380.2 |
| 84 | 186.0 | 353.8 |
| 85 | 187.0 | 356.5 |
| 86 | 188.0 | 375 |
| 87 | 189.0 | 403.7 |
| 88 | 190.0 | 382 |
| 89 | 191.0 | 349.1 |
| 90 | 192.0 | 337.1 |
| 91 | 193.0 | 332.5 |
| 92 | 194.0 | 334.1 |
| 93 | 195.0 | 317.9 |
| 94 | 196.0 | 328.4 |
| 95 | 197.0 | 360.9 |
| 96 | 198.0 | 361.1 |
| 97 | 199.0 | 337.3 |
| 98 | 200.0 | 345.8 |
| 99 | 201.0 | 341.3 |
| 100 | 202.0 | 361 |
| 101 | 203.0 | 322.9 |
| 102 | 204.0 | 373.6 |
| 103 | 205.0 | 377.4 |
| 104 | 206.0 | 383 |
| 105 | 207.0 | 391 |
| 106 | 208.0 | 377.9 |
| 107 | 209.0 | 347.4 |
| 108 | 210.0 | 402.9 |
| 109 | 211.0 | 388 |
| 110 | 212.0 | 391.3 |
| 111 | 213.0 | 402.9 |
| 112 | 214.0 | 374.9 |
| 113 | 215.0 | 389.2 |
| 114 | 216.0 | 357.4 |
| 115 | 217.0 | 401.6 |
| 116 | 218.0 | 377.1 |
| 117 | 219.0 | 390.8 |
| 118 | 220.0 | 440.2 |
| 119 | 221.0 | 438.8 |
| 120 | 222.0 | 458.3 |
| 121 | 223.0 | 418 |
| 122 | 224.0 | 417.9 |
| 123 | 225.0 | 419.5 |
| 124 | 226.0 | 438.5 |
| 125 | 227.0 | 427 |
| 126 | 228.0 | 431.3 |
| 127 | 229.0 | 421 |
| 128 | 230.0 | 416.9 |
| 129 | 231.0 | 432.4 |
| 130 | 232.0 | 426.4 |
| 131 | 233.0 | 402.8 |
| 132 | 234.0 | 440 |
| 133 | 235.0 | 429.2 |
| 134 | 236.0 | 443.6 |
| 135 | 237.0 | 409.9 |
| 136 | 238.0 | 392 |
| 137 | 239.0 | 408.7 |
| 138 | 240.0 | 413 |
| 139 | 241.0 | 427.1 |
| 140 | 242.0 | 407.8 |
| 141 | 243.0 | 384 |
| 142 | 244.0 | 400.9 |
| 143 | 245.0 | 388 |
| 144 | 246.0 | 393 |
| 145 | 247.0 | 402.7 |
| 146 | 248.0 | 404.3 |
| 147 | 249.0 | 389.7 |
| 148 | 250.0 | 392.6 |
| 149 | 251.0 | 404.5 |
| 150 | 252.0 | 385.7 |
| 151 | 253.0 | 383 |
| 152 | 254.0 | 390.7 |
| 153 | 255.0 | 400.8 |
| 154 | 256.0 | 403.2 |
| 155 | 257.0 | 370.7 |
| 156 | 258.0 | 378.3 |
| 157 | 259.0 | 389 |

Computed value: 3.4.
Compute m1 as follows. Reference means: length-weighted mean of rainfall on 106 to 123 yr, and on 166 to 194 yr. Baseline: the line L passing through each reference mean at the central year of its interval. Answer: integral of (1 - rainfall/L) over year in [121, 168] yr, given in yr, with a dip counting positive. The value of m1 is 8.6 yr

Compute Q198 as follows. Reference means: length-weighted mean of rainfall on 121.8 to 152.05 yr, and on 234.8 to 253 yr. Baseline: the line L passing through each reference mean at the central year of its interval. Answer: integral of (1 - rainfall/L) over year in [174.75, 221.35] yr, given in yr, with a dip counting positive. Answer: 5.9 yr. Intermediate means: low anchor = 454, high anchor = 403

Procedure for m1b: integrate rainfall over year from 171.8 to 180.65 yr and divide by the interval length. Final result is 355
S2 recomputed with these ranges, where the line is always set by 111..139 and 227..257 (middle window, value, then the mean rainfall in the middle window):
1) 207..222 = 1.5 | 394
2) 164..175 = 4.7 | 282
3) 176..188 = 2.6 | 374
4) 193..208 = 3.4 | 353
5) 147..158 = 4.7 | 291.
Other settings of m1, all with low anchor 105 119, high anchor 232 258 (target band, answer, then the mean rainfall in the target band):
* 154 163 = 4.03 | 288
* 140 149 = 2.33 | 401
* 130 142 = 2.06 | 458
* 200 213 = 2.39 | 372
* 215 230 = 0.60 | 416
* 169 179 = 3.51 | 325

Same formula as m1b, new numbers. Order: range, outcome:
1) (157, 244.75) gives 369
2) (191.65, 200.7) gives 340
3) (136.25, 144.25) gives 426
